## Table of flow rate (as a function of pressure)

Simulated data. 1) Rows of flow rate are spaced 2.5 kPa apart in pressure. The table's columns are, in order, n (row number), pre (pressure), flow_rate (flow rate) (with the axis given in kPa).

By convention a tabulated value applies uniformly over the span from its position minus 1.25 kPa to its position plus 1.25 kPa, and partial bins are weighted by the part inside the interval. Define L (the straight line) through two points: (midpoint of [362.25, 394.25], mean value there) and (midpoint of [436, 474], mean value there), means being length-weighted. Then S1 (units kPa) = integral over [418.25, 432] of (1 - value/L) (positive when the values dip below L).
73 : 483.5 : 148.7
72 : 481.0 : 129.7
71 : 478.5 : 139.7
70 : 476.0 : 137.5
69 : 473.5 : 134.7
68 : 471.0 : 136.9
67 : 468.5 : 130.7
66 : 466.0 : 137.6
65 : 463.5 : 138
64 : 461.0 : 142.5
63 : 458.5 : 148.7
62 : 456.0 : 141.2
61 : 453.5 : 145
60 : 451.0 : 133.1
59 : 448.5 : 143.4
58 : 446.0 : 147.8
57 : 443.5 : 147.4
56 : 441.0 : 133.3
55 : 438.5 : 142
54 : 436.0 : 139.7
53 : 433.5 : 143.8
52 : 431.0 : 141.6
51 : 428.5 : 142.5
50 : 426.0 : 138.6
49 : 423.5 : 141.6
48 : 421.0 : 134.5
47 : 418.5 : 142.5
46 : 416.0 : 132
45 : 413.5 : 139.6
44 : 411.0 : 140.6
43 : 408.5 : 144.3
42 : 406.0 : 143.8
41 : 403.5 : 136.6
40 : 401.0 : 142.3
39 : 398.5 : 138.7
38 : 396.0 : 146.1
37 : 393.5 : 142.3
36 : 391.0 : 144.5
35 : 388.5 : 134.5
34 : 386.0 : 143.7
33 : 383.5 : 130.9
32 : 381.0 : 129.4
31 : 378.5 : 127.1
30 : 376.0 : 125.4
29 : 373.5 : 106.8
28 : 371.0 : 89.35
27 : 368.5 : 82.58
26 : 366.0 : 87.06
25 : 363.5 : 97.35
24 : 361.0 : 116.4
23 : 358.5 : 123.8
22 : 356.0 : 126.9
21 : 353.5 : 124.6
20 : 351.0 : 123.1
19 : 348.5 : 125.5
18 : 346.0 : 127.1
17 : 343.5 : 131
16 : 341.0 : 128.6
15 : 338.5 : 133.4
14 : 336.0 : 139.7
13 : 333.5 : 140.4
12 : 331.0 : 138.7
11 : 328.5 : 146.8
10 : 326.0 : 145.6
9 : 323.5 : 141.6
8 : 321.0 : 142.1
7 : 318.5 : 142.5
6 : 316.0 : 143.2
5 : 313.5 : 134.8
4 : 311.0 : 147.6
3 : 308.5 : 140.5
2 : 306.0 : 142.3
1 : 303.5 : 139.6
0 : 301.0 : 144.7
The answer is -0.9 kPa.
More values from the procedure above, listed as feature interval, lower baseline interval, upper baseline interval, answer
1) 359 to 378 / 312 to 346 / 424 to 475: 5.0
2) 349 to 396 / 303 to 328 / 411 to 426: 6.5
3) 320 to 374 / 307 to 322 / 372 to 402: 5.7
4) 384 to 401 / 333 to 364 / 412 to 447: -0.9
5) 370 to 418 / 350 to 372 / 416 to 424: -3.5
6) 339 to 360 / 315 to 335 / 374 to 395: 1.9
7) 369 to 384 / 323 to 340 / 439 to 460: 2.7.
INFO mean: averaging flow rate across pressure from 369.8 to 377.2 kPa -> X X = 107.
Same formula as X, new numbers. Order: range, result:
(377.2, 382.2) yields 128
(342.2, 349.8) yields 128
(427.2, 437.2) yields 142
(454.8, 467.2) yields 142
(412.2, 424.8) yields 138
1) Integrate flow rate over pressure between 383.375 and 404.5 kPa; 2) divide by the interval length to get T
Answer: 140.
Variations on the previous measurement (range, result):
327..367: 126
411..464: 141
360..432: 130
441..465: 142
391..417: 141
